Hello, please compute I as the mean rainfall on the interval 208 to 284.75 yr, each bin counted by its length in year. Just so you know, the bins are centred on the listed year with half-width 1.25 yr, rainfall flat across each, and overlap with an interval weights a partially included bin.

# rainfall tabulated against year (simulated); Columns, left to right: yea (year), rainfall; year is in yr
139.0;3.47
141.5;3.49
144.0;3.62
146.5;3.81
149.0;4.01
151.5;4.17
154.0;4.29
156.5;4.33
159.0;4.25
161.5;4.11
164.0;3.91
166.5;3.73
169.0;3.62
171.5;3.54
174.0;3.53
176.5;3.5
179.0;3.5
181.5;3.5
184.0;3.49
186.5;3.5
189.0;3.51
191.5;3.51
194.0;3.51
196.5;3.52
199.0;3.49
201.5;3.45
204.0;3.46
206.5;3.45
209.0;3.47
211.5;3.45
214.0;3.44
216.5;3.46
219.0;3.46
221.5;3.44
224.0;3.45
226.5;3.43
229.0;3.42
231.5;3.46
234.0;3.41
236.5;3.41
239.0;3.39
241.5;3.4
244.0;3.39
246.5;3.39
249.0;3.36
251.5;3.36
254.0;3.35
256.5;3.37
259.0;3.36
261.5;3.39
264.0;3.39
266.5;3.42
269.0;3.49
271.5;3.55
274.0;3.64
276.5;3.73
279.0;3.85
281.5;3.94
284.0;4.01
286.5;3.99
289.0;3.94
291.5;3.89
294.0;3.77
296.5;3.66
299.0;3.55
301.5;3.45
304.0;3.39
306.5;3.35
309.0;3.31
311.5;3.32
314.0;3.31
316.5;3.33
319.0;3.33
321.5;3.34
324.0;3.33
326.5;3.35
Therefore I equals 3.48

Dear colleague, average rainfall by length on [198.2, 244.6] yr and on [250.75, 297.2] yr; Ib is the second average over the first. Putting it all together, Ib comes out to 1.1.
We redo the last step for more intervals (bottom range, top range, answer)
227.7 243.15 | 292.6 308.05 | 1.03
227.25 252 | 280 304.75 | 1.11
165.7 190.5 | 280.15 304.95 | 1.06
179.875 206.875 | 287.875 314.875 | 1.01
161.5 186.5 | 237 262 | 0.93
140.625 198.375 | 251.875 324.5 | 0.95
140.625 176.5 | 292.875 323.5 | 0.88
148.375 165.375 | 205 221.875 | 0.83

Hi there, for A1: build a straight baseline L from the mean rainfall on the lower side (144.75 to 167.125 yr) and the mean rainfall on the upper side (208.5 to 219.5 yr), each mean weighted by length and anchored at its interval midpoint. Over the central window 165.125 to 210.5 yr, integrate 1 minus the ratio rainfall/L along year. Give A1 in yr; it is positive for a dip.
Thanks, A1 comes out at 2.57 yr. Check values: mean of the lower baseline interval 4.07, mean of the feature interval 3.52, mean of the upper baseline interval 3.45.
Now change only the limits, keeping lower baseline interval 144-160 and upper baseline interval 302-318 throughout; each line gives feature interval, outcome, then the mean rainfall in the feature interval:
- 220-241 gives 1.7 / 3.43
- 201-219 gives 1.7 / 3.45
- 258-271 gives 0.5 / 3.42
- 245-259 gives 1.0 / 3.37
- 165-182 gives 1.8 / 3.57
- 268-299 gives -2.8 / 3.78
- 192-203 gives 1.1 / 3.49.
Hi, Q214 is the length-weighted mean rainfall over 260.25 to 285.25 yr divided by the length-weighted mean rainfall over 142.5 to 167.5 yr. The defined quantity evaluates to 0.9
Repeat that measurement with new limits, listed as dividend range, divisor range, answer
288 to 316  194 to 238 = 1.02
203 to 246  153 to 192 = 0.92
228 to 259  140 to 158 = 0.86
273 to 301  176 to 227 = 1.10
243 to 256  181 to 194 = 0.96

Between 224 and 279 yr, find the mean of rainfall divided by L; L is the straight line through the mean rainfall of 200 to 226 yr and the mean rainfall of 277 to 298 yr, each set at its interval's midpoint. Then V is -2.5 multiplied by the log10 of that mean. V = 0.069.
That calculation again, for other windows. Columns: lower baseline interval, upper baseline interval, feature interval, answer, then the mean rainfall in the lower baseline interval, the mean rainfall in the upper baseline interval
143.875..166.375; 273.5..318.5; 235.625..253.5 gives 0.12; 4.06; 3.63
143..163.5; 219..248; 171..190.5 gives 0.10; 4.07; 3.42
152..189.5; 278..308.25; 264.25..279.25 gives 0.04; 3.77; 3.72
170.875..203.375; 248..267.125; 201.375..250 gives 0.00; 3.5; 3.37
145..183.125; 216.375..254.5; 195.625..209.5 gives 0.04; 3.85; 3.41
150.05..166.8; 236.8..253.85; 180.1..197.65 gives 0.11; 4.13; 3.38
